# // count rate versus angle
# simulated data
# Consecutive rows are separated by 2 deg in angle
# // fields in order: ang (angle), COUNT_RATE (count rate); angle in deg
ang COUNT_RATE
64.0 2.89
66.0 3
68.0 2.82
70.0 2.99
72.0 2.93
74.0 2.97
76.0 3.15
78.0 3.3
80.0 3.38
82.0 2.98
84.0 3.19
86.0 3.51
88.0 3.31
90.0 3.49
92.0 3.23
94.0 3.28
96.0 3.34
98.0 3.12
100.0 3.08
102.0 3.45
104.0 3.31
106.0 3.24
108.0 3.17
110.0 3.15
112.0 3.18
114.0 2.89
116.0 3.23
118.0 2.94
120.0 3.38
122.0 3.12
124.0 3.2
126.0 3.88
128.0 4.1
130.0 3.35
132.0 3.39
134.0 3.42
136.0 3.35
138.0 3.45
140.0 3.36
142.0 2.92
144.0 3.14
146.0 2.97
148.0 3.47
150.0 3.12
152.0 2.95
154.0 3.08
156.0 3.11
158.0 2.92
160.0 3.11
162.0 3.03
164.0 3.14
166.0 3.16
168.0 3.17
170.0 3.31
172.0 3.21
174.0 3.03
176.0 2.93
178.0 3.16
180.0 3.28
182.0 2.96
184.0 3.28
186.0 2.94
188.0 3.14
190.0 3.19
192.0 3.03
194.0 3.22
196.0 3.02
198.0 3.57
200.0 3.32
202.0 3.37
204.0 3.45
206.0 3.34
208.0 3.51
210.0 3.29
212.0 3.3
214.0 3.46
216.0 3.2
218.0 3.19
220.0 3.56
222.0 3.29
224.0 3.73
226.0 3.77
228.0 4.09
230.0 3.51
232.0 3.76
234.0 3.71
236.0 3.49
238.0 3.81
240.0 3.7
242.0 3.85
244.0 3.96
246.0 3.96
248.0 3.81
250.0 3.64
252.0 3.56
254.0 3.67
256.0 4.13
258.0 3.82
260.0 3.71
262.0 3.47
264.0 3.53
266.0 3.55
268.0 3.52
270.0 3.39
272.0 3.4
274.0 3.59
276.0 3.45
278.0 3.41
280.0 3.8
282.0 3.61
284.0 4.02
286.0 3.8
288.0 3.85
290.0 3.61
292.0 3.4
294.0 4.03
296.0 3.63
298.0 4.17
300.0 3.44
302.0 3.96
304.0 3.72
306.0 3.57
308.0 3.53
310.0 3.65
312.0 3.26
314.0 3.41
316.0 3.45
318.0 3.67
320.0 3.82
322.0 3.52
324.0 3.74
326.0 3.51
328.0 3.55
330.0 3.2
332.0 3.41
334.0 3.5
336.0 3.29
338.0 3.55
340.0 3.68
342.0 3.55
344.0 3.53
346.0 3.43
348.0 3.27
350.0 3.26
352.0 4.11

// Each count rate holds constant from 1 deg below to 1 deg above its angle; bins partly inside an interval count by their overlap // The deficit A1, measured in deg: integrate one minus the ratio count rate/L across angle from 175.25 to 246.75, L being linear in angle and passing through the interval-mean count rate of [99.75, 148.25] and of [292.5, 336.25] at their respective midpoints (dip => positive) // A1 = 0.1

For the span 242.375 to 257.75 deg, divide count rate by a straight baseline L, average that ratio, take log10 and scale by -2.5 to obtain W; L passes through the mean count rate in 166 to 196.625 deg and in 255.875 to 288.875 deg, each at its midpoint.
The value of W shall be -0.09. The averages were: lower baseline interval 3.13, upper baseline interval 3.64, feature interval 3.82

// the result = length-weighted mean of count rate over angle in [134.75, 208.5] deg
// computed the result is 3.18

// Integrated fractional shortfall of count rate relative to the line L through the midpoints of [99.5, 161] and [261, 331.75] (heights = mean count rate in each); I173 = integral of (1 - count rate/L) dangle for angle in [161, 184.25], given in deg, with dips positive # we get 1.39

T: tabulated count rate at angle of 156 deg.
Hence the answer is 3.11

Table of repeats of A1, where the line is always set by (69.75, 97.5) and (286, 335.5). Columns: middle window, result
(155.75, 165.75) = 0.9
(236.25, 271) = -1.9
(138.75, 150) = 0.5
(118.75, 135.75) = -0.9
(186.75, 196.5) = 0.8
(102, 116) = 0.4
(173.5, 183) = 0.9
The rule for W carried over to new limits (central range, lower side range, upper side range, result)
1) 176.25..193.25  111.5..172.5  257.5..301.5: 0.08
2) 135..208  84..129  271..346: 0.07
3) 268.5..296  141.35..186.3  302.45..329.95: -0.05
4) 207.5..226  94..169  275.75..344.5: 0.00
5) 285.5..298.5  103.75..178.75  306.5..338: -0.09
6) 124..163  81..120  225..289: 0.03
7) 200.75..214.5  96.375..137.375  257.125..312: 0.03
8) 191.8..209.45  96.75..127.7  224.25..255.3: 0.09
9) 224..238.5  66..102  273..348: -0.08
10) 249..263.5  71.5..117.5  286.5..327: -0.05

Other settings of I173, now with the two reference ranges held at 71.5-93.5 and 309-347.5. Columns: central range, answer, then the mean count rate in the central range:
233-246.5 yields -1.5 deg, 3.78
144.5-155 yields 0.6 deg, 3.12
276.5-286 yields -0.7 deg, 3.71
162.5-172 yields 0.4 deg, 3.19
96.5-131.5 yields -0.2 deg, 3.28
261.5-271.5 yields -0.1 deg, 3.49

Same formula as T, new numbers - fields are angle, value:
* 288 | 3.85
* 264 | 3.53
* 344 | 3.53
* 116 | 3.23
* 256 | 4.13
